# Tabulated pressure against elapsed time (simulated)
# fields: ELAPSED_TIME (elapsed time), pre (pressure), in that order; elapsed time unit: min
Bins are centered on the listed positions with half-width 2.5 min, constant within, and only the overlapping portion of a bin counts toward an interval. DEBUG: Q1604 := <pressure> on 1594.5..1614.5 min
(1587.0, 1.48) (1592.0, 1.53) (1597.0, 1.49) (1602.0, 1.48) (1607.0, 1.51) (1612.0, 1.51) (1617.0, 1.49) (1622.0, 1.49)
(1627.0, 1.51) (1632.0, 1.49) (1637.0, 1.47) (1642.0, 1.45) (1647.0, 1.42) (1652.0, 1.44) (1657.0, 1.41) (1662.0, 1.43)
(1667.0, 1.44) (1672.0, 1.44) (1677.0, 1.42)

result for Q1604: 1.5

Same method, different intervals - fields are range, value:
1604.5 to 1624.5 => 1.5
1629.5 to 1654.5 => 1.45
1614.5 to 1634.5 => 1.49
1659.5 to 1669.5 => 1.43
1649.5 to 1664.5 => 1.43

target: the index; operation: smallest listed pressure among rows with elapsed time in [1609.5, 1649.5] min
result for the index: 1.42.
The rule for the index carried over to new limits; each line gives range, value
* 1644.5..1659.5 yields 1.41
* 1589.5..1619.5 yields 1.48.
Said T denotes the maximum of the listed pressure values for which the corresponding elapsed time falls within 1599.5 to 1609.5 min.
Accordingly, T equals 1.51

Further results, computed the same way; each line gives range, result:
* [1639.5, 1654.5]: 1.45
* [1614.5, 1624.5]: 1.49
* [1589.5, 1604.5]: 1.53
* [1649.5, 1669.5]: 1.44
